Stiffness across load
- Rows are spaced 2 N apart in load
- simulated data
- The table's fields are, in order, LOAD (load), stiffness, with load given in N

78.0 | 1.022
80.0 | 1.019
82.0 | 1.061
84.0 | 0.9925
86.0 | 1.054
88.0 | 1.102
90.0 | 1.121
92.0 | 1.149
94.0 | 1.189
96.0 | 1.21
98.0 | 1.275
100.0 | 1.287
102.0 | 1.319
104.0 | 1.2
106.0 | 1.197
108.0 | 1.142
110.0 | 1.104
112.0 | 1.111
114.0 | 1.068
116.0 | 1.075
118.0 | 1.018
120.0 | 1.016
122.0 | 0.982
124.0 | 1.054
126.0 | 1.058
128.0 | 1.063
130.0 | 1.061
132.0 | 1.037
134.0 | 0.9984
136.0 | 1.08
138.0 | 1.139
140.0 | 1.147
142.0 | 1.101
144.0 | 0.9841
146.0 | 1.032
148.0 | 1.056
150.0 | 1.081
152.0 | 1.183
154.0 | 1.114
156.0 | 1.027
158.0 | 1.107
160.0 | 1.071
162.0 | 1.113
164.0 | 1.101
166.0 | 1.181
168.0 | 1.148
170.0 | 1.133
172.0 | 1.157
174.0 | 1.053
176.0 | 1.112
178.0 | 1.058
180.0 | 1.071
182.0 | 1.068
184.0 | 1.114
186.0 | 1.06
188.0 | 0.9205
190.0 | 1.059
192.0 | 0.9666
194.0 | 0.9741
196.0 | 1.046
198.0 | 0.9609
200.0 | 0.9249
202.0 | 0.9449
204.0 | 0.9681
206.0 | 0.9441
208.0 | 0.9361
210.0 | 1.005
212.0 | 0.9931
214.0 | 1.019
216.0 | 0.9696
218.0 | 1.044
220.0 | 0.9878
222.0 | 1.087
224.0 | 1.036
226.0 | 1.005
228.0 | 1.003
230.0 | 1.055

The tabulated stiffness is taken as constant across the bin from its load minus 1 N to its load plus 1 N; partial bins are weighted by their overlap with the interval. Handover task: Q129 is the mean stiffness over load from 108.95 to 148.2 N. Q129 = 1.06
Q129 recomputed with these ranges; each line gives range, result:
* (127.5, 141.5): 1.08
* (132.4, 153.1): 1.08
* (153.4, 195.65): 1.08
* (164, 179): 1.12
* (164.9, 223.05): 1.03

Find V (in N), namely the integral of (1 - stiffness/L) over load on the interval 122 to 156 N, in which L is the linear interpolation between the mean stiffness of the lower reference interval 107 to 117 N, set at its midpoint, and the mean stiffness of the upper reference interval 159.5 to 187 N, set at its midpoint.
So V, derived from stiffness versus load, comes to 1.0 N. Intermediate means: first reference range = 1.1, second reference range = 1.1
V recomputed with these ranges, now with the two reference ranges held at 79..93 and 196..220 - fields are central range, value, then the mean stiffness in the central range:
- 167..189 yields -1.8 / 1.08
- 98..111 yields -1.9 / 1.21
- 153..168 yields -1.4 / 1.11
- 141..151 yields -0.3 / 1.05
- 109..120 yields -0.2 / 1.07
